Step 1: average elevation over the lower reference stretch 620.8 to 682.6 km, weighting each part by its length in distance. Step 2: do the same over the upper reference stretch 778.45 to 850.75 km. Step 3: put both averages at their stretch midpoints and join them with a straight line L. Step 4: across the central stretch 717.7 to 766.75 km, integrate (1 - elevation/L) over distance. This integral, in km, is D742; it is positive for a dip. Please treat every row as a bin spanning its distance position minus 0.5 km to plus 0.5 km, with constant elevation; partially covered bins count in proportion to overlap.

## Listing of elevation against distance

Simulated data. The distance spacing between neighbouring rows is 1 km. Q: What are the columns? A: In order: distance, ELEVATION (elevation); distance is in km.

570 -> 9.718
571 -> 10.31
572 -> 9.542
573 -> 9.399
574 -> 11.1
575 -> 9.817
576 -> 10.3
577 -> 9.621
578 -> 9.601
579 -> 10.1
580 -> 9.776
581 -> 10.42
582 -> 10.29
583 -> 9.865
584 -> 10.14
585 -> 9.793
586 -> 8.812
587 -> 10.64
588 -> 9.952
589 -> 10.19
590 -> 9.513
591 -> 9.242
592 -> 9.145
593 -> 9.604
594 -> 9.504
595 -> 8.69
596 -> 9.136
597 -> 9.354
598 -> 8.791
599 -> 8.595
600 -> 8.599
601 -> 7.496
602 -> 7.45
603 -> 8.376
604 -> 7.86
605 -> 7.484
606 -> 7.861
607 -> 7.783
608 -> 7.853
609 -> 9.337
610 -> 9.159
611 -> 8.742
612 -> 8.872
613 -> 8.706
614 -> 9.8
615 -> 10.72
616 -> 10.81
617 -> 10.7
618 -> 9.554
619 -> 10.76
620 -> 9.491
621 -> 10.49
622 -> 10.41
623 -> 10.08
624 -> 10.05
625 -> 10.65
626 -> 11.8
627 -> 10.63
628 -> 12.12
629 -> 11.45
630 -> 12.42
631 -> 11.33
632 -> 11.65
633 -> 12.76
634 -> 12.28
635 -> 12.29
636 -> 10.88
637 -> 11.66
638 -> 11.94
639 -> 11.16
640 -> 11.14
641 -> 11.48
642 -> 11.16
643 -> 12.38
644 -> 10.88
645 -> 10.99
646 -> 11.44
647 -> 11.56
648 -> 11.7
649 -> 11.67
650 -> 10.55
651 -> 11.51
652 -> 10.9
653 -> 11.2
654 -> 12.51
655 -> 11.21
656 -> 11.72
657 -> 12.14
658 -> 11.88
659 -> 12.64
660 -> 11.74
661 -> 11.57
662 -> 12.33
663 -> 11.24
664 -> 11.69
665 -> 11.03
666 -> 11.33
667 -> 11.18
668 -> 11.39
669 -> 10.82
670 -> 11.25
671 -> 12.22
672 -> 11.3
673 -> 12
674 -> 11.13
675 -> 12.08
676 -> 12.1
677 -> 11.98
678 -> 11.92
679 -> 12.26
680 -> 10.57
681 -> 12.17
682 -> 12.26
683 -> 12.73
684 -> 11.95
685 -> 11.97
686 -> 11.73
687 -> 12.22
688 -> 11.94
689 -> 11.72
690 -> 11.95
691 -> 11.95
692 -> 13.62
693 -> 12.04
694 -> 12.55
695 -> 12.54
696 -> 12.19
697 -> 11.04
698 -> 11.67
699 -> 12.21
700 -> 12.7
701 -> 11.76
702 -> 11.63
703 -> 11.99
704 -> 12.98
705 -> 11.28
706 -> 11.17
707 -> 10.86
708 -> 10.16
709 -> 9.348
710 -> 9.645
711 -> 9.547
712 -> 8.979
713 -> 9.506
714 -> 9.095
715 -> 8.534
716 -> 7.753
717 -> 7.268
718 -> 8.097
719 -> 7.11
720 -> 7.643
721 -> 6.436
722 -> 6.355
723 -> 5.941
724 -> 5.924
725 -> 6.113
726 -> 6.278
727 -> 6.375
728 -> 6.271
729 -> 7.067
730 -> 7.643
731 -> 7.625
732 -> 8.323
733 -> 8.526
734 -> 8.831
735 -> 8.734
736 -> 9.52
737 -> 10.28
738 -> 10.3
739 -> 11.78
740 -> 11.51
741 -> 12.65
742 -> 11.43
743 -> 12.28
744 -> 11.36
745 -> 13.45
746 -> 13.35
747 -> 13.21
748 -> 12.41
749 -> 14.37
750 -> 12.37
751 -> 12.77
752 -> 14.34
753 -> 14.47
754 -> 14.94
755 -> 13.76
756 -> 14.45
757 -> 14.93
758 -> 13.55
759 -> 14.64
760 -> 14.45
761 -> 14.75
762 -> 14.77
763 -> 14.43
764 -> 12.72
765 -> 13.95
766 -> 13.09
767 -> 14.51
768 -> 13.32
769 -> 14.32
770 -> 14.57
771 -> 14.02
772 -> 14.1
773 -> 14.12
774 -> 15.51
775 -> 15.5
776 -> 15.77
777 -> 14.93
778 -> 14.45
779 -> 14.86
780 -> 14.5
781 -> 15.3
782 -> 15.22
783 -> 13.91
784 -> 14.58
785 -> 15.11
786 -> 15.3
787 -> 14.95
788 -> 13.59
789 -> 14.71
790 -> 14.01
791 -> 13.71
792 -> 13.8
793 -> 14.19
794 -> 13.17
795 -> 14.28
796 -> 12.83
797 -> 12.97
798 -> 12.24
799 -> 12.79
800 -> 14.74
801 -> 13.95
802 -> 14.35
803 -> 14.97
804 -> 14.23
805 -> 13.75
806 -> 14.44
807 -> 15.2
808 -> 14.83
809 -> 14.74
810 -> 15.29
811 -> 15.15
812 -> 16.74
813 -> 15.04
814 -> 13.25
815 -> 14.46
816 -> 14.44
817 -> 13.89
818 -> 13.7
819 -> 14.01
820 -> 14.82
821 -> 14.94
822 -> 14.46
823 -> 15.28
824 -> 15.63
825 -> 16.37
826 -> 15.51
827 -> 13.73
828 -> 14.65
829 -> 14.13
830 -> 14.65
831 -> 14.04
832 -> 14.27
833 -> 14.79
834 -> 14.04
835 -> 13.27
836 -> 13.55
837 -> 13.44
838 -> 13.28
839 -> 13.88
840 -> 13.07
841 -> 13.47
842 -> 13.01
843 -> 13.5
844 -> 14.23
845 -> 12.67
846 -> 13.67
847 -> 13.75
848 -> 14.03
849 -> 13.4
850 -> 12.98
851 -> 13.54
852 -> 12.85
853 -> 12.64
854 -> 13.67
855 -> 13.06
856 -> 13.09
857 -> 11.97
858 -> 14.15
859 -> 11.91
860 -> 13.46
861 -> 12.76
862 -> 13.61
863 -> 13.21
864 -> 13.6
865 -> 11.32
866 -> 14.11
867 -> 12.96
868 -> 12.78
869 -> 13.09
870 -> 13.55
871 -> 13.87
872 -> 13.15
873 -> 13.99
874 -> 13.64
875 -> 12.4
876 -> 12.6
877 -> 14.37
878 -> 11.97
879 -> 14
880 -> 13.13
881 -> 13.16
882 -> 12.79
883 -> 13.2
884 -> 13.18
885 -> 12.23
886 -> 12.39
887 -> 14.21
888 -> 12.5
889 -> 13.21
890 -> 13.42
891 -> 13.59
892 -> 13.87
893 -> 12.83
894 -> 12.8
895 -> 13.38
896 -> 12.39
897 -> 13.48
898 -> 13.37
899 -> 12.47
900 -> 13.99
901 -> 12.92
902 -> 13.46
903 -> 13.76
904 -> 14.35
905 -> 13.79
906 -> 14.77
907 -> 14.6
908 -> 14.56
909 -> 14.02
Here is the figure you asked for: 7.95 km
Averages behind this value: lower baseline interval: 11.5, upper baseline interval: 14.2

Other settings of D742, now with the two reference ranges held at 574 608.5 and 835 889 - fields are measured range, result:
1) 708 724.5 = 4.5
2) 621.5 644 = -3.7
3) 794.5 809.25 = -2.0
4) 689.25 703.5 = -1.8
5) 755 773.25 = -3.7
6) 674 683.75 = -1.4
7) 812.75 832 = -3.0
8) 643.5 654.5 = -1.4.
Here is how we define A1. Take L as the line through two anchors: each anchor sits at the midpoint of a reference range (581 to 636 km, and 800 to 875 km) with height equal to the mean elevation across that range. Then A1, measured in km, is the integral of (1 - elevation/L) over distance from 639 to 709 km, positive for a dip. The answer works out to -4.6 km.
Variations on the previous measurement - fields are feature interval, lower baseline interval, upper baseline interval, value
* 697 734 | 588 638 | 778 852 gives 9.5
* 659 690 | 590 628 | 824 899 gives -4.1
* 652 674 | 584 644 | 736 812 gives -0.8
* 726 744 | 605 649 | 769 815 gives 5.2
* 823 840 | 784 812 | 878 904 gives -0.6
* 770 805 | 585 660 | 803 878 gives -3.6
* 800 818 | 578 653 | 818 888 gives -2.3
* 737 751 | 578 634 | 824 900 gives -0.7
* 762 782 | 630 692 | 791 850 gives -1.6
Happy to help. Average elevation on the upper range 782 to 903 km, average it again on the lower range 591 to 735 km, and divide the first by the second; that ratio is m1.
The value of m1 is 1.3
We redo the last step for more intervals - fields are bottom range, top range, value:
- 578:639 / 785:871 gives 1.40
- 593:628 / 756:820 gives 1.54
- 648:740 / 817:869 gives 1.30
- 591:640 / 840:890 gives 1.33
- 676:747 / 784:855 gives 1.37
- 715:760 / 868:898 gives 1.28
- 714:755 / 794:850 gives 1.45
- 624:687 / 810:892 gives 1.17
